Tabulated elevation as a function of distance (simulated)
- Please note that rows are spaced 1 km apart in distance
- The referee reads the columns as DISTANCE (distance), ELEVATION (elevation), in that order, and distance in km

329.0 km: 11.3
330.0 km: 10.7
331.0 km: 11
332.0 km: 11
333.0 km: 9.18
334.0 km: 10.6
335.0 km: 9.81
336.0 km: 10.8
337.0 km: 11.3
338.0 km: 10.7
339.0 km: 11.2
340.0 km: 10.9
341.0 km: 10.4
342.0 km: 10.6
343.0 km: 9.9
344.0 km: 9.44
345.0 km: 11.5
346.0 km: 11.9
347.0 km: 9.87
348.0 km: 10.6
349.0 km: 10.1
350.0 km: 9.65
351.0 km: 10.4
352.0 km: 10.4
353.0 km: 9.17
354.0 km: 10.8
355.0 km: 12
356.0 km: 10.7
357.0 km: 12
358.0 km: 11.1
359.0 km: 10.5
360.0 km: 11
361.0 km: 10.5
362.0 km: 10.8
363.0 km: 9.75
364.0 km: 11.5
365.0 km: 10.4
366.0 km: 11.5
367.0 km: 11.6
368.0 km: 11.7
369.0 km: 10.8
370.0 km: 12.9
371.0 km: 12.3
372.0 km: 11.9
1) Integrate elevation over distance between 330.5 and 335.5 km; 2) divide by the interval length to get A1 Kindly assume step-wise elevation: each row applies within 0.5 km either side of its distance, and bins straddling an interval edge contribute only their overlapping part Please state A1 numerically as 10.3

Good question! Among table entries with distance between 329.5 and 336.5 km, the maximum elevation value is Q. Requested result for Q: 11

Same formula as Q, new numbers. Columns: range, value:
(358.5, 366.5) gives 11.5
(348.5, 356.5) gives 12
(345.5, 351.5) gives 11.9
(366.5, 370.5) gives 12.9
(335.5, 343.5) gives 11.3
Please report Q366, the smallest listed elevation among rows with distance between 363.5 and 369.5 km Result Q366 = 10.4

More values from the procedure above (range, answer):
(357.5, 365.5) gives 9.75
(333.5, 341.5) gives 9.81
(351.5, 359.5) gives 9.17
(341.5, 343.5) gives 9.9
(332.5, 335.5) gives 9.18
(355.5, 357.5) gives 10.7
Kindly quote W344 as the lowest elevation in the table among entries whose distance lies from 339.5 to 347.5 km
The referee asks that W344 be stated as 9.44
